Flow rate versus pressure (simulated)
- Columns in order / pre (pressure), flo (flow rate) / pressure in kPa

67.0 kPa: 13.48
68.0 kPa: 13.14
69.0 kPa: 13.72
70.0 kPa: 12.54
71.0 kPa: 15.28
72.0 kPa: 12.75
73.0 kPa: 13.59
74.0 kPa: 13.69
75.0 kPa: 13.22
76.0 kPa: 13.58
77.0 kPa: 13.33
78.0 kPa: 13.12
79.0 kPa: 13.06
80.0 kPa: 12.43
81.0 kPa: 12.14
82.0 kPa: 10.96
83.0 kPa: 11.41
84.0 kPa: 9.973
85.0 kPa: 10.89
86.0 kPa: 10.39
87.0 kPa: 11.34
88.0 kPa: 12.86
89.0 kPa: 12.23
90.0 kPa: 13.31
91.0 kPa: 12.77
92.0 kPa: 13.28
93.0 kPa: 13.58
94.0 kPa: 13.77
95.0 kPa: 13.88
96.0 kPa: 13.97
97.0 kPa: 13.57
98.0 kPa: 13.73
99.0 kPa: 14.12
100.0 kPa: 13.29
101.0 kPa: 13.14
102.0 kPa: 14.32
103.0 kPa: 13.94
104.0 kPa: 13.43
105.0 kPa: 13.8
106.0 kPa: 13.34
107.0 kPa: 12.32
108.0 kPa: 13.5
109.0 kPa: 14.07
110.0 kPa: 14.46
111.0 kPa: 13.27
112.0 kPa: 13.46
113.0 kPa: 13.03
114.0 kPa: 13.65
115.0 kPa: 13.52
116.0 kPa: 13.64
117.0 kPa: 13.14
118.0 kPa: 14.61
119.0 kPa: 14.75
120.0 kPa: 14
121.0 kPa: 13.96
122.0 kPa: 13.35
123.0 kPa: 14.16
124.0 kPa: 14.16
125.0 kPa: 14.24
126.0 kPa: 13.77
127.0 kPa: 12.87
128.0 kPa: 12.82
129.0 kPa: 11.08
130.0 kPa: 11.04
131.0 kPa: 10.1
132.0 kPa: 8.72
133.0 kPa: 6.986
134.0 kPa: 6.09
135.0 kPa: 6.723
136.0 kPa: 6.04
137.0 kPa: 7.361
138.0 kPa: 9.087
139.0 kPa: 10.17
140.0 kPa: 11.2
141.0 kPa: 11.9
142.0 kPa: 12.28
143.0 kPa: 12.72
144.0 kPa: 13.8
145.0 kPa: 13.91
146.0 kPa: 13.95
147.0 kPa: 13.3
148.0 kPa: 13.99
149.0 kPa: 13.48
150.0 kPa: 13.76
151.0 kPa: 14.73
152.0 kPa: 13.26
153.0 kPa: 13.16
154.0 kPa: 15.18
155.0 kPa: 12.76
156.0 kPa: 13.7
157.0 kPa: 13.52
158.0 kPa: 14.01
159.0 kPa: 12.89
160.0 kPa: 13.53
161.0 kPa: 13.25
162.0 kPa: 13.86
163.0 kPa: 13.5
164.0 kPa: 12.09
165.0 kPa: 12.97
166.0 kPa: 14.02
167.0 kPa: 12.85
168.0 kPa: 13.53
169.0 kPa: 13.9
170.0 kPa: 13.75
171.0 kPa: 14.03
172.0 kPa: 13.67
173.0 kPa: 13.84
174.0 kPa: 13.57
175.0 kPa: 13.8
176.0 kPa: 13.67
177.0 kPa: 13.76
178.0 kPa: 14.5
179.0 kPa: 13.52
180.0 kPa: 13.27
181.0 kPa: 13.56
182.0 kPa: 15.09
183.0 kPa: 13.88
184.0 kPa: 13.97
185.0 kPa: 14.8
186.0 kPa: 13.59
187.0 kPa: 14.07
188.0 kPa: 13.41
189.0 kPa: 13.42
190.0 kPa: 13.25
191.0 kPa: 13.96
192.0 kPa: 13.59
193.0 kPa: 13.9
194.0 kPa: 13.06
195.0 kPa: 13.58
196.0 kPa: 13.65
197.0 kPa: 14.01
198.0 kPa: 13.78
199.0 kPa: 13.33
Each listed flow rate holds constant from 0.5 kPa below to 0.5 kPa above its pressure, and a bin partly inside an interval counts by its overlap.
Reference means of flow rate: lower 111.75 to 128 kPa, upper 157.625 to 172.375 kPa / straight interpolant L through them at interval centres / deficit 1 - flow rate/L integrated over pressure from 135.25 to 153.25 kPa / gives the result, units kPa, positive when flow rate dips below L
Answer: 2.1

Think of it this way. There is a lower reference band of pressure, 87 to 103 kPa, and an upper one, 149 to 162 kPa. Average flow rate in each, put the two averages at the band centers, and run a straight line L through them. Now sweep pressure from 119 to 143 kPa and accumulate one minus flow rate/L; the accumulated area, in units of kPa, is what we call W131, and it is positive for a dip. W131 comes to 4.37 kPa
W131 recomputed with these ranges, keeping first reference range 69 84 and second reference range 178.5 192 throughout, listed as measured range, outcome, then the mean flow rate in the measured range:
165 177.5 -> 0.0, 13.7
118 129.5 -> -0.3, 13.6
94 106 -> -0.6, 13.7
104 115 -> -0.3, 13.5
